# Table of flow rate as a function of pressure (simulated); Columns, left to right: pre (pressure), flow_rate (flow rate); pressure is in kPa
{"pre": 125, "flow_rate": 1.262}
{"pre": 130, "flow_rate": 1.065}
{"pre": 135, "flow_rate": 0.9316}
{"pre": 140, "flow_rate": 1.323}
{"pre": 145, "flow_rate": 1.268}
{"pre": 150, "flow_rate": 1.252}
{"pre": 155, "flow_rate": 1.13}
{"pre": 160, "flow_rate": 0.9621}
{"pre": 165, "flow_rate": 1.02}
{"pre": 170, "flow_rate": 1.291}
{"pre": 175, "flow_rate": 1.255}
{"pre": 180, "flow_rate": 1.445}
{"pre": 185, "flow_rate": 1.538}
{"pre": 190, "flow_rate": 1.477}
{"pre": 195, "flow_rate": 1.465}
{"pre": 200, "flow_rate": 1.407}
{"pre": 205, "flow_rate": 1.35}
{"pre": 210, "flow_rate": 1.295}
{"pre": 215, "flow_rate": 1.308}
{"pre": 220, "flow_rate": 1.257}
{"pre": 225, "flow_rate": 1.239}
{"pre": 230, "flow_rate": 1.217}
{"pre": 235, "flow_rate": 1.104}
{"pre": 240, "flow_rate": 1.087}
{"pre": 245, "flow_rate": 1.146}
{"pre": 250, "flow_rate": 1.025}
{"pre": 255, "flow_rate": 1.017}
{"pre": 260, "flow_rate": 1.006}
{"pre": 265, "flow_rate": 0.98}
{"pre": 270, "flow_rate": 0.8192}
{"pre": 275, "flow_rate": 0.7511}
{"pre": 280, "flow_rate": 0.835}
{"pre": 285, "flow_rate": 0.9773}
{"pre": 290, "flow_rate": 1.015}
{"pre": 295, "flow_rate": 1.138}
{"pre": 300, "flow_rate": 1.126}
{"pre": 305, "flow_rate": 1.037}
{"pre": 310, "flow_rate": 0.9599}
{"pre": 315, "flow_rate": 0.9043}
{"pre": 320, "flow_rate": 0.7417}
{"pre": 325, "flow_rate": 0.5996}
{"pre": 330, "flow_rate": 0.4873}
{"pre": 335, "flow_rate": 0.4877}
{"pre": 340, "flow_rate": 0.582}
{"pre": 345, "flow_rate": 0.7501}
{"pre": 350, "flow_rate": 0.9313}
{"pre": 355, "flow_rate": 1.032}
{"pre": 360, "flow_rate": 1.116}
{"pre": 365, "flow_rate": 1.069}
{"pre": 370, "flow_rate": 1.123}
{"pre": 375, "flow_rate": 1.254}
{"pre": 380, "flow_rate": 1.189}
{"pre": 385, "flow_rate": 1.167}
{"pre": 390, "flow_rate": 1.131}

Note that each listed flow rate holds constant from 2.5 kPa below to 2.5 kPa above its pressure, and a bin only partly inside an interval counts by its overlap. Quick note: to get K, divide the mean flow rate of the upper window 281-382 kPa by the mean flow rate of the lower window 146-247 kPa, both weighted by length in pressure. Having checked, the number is 0.73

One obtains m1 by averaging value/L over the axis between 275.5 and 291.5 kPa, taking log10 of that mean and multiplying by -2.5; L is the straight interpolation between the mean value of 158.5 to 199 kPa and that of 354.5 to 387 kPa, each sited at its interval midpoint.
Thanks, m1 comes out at 0.315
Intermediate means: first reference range 1.32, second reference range 1.14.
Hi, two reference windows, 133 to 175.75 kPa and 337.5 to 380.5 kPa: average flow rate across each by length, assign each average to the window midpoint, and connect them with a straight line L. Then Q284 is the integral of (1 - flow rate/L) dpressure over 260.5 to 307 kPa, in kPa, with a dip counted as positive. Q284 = 4.0 kPa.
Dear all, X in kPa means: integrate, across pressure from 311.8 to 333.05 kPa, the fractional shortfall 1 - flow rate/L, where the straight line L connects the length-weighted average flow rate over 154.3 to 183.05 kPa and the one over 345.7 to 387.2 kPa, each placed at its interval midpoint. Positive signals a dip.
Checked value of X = 8.2 kPa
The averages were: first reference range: 1.19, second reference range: 1.09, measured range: 0.687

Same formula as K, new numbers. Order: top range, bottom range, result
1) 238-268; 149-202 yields 0.80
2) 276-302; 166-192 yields 0.73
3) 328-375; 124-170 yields 0.76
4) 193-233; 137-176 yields 1.11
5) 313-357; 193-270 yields 0.61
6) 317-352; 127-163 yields 0.58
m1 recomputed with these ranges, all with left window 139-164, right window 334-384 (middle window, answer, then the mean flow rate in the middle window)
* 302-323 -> 0.12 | 0.908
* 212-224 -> -0.16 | 1.28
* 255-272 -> 0.12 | 0.951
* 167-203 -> -0.23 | 1.4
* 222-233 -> -0.12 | 1.22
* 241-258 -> 0.01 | 1.06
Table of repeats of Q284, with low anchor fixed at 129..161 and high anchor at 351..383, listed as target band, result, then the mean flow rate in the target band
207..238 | -2.7 kPa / 1.24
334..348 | 6.1 kPa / 0.631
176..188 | -3.4 kPa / 1.46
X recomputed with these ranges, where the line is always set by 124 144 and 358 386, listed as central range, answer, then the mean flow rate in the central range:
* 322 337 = 8.05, 0.533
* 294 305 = 0.39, 1.11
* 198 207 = -1.81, 1.38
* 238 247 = 0.26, 1.12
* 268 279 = 3.44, 0.79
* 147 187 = -3.01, 1.23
